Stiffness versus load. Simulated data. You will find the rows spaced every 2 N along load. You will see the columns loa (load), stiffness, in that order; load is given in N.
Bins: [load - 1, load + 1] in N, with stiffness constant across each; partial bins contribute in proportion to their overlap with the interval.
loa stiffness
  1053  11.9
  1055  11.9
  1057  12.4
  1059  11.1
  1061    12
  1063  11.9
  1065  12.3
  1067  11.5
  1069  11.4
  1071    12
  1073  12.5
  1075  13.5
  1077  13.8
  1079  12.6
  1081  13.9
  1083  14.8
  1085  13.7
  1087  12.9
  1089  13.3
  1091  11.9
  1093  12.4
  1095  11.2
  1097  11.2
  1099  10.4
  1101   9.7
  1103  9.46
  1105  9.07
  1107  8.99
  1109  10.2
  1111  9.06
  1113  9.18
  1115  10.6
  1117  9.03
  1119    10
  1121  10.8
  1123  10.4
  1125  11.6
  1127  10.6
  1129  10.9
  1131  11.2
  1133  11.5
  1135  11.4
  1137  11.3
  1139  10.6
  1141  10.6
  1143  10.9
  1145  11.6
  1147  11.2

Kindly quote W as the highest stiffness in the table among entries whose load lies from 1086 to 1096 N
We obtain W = 13.3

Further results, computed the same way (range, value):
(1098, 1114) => 10.4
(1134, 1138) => 11.4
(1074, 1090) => 14.8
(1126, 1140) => 11.5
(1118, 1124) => 10.8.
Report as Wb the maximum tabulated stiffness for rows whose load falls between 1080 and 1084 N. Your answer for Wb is 14.8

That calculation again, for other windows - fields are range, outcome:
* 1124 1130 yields 11.6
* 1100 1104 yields 9.7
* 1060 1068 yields 12.3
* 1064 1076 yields 13.5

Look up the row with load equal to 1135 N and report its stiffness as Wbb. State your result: 11.4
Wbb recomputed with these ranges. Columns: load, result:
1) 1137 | 11.3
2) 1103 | 9.46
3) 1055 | 11.9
